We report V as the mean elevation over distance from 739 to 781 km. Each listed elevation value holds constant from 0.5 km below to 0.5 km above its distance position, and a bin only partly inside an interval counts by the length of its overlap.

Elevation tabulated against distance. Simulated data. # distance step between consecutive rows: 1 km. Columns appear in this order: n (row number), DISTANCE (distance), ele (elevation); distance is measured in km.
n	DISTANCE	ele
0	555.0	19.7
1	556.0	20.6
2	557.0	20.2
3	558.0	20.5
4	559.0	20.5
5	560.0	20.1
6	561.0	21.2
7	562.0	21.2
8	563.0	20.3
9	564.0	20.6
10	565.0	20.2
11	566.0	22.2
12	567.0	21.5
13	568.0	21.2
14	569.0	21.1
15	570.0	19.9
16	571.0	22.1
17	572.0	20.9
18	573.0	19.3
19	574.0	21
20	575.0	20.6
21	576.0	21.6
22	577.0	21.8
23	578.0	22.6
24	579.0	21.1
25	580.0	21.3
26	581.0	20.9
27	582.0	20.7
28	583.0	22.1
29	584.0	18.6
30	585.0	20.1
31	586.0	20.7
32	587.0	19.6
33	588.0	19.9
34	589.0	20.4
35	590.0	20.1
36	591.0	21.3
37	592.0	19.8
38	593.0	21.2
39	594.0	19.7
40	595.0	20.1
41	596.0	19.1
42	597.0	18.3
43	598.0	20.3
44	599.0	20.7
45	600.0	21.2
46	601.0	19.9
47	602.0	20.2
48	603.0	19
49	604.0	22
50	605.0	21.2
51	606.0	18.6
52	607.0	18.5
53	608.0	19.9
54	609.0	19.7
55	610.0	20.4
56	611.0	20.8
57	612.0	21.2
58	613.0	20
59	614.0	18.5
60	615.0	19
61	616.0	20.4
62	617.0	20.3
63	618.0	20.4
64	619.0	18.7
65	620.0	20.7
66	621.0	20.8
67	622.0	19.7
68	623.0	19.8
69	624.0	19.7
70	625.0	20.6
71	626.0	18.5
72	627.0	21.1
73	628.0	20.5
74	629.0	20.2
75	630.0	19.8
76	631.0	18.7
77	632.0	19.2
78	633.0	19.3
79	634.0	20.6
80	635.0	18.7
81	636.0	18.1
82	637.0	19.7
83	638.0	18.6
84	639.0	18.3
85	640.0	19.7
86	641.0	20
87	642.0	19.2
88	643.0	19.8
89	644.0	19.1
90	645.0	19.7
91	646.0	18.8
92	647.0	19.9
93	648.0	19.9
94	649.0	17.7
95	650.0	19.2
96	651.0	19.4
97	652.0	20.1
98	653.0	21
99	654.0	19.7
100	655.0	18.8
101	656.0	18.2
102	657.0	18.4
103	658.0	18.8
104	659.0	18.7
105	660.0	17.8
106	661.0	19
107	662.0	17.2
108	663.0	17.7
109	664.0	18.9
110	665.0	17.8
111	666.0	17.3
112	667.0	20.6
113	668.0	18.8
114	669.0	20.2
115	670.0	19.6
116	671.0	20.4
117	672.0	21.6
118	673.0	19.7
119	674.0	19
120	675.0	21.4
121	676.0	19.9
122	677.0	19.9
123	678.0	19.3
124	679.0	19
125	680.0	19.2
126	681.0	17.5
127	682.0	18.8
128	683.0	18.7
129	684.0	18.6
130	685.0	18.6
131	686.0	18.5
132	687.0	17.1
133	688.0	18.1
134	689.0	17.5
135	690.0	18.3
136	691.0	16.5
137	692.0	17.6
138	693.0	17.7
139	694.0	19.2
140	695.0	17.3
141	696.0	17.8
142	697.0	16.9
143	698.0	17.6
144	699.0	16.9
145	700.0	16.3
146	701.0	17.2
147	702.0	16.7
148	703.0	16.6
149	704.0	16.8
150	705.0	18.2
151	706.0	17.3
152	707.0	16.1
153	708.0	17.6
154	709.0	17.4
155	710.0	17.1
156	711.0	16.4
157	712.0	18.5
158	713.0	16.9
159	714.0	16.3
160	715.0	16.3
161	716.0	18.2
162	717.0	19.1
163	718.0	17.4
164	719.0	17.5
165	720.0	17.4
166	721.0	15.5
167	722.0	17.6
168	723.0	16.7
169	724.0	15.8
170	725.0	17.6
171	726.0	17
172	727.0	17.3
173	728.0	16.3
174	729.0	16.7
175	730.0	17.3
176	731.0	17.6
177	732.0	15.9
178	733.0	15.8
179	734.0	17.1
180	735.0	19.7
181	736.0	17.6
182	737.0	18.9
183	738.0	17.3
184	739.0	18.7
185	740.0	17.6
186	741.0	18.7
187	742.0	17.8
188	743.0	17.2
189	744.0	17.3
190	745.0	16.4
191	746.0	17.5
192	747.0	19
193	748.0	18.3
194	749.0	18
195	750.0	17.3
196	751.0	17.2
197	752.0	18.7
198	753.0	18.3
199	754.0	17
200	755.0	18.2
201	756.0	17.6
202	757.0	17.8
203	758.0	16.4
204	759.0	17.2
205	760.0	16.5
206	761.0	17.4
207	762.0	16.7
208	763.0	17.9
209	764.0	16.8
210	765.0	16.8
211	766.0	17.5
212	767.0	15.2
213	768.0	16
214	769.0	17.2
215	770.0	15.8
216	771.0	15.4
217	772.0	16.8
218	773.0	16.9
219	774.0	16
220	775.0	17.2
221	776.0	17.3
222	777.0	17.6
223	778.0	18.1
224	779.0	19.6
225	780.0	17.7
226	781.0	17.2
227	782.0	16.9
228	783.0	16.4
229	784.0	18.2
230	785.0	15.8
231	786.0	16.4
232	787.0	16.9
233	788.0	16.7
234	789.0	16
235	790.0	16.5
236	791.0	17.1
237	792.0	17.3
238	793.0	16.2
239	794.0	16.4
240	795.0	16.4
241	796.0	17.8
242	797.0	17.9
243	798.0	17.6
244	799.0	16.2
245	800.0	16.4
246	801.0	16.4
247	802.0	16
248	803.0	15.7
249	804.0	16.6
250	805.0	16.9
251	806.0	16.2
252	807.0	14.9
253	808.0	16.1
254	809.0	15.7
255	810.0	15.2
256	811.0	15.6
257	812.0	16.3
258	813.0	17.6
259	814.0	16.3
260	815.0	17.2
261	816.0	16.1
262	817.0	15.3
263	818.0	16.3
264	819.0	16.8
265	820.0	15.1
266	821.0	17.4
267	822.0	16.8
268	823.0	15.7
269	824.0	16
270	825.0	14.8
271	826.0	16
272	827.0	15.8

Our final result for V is 17.3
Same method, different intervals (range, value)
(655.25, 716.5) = 18.2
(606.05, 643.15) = 19.7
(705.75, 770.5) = 17.3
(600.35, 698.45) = 19.2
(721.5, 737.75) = 17.2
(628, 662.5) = 19.2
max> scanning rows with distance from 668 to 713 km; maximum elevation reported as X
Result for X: 21.6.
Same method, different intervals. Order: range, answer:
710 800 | 19.7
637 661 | 21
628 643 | 20.6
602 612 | 22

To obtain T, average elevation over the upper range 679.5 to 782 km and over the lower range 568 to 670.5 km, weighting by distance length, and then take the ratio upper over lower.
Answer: 0.88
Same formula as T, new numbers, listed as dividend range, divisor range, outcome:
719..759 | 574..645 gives 0.87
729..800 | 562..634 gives 0.85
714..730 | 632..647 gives 0.89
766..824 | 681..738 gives 0.95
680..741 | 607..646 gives 0.89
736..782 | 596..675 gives 0.89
